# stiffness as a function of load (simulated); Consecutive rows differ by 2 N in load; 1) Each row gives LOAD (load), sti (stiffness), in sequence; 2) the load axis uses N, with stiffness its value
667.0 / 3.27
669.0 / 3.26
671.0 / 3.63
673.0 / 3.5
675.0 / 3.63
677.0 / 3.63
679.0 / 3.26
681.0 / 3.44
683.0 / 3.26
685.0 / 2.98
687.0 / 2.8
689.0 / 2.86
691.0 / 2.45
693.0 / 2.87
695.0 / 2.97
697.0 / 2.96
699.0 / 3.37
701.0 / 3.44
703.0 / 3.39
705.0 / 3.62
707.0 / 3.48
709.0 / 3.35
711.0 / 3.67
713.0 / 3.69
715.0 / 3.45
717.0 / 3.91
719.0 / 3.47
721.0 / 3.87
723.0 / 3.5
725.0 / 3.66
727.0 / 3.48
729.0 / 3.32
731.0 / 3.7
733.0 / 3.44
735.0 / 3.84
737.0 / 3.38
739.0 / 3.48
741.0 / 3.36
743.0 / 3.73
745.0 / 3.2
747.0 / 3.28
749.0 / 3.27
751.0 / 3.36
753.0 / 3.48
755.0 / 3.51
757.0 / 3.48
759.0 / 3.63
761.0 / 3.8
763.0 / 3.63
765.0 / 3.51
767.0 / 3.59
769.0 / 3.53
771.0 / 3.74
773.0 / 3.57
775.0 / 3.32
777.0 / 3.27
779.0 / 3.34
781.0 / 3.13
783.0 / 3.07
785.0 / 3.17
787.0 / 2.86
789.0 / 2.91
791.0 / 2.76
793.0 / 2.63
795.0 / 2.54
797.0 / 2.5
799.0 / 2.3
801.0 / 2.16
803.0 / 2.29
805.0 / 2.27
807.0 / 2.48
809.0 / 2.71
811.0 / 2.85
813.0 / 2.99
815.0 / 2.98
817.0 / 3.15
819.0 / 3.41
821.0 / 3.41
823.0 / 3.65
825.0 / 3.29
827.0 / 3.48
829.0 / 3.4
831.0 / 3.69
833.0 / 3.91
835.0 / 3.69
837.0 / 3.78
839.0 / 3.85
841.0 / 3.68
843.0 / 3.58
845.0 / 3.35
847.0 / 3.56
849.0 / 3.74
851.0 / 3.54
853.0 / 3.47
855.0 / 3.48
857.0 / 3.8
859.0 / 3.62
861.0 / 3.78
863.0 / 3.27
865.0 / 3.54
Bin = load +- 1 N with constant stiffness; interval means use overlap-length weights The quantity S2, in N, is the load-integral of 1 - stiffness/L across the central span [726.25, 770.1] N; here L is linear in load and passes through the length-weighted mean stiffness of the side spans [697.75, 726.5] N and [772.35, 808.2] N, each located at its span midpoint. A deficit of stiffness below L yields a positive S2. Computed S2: -4.1 N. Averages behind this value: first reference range 3.56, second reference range 2.8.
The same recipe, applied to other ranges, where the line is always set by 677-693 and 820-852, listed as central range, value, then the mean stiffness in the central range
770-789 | 0.7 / 3.26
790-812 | 6.2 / 2.5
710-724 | -2.2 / 3.65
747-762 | -0.9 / 3.49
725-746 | -1.8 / 3.5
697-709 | -1.2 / 3.41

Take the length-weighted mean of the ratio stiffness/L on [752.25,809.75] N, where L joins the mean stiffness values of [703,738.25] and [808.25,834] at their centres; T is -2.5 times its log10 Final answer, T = 0.12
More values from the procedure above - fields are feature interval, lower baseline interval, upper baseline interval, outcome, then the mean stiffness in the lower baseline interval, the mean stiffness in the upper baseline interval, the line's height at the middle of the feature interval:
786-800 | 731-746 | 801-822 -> 0.14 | 3.5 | 2.82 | 2.99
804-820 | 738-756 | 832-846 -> 0.25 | 3.41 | 3.69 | 3.61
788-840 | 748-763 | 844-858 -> 0.17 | 3.51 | 3.56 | 3.54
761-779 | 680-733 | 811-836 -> -0.05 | 3.35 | 3.4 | 3.37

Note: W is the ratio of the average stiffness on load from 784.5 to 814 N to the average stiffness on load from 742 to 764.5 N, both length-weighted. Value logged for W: 0.75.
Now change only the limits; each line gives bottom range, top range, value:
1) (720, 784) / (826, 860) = 1.04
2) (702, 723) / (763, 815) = 0.82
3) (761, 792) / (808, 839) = 1.02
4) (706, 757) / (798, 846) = 0.91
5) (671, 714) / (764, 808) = 0.90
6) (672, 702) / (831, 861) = 1.16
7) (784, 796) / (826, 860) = 1.29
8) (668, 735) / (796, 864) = 0.97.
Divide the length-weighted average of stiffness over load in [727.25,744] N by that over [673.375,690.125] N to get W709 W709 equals 1.09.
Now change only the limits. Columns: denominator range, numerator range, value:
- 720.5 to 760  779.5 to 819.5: 0.79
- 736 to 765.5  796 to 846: 0.91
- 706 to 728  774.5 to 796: 0.83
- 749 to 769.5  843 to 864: 1.01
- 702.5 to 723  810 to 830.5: 0.91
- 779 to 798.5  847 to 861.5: 1.27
